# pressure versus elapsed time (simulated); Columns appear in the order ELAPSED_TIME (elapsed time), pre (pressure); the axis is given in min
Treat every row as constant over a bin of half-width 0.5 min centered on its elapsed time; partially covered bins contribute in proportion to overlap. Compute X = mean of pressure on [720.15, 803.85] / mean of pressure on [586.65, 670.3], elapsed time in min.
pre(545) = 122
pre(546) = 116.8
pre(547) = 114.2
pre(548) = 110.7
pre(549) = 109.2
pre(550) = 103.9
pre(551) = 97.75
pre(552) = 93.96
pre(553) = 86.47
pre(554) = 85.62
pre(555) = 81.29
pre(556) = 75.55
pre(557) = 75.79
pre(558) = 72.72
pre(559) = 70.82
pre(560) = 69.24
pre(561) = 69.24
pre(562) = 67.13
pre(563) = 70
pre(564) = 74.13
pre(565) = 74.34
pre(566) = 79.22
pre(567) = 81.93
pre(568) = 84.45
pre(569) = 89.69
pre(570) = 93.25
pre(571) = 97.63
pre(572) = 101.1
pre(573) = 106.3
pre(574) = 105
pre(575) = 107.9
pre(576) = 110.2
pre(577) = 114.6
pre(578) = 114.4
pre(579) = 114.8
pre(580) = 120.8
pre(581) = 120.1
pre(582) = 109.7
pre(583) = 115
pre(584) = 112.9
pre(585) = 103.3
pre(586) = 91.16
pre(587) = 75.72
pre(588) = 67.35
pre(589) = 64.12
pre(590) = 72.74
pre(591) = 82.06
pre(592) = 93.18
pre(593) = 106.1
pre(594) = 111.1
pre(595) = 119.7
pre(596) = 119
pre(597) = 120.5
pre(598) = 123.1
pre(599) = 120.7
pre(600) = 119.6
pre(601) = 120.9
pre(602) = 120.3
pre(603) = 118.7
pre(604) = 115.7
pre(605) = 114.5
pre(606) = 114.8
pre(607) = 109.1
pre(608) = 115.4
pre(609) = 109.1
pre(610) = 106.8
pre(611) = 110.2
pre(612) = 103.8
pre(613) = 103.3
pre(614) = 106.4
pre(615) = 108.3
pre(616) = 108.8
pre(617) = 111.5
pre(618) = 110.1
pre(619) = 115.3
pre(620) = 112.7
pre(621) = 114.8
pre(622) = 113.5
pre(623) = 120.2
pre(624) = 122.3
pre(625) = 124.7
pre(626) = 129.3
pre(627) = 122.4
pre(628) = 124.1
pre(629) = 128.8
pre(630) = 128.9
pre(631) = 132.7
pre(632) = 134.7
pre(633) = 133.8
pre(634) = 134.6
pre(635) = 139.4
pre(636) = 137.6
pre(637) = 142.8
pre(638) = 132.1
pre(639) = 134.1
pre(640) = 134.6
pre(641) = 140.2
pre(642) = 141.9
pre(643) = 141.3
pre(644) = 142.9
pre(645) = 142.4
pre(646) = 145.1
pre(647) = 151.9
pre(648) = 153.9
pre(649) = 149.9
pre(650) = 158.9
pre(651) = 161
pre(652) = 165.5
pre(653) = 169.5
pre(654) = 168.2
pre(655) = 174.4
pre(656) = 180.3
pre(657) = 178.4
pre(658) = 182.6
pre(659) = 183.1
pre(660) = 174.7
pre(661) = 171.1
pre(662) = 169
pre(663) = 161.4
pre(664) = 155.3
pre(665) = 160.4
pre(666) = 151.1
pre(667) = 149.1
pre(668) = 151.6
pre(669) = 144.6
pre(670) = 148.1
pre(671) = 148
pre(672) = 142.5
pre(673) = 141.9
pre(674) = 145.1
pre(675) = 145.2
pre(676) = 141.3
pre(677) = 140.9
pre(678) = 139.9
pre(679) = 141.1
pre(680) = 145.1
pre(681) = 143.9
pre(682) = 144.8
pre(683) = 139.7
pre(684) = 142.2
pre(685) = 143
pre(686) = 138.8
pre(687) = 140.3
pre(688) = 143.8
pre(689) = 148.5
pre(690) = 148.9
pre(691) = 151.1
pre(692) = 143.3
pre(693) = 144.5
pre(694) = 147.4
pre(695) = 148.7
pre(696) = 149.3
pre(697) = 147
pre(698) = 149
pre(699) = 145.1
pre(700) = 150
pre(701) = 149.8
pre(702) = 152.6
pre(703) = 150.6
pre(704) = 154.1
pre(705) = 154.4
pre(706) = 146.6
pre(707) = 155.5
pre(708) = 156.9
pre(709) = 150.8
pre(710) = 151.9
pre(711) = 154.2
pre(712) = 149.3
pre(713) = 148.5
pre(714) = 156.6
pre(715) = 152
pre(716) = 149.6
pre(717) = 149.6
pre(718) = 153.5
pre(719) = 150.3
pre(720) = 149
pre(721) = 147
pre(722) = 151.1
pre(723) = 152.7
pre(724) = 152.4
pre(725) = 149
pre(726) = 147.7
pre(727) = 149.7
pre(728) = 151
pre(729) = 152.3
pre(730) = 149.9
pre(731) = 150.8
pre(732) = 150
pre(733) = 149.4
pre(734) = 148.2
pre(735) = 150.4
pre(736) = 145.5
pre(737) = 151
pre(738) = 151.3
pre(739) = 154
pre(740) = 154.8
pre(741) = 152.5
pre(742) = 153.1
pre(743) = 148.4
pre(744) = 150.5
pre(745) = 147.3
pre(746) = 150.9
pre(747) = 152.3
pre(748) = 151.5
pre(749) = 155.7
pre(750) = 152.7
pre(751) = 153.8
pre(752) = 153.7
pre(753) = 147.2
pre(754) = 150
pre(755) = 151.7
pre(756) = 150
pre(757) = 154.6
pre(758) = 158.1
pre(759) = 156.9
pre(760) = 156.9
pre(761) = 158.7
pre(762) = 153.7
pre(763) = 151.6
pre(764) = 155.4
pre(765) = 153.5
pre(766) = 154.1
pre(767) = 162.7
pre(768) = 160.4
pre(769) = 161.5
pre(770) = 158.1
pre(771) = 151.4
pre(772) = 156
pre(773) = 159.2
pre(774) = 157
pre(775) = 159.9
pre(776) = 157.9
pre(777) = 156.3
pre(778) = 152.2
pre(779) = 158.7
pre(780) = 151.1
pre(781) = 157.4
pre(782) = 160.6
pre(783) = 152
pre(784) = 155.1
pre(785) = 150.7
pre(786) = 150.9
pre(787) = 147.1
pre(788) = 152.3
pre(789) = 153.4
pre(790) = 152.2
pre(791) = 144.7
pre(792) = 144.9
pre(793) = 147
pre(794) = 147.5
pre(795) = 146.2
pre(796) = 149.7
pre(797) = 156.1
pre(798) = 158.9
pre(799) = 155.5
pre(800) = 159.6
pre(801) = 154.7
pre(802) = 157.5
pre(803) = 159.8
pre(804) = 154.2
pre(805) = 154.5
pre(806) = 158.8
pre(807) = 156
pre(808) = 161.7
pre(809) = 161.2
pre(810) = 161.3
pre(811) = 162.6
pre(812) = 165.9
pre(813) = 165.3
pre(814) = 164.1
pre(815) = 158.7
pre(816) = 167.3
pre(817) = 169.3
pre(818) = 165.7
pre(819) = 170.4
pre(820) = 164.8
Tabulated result 1.17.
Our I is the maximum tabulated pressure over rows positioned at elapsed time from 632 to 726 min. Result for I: 183.1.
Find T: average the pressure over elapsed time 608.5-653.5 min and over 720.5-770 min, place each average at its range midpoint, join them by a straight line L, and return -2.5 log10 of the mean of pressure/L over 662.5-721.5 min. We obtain -0.05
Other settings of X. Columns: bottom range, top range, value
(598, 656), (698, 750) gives 1.16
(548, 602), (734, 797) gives 1.60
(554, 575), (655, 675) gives 1.93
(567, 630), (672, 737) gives 1.36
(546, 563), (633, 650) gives 1.63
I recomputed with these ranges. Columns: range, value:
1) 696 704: 154.1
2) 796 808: 161.7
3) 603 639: 142.8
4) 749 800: 162.7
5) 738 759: 158.1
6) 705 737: 156.9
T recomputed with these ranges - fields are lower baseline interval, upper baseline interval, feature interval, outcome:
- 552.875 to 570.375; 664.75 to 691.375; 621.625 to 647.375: -0.12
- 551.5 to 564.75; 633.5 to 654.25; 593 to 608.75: -0.05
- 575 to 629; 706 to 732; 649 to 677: -0.21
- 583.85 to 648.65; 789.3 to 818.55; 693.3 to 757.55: -0.07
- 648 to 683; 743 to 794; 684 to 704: 0.06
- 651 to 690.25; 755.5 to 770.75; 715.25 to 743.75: 0.04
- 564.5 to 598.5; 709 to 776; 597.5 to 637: -0.07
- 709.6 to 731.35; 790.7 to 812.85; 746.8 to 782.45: -0.01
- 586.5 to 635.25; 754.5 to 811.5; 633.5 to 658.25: -0.24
